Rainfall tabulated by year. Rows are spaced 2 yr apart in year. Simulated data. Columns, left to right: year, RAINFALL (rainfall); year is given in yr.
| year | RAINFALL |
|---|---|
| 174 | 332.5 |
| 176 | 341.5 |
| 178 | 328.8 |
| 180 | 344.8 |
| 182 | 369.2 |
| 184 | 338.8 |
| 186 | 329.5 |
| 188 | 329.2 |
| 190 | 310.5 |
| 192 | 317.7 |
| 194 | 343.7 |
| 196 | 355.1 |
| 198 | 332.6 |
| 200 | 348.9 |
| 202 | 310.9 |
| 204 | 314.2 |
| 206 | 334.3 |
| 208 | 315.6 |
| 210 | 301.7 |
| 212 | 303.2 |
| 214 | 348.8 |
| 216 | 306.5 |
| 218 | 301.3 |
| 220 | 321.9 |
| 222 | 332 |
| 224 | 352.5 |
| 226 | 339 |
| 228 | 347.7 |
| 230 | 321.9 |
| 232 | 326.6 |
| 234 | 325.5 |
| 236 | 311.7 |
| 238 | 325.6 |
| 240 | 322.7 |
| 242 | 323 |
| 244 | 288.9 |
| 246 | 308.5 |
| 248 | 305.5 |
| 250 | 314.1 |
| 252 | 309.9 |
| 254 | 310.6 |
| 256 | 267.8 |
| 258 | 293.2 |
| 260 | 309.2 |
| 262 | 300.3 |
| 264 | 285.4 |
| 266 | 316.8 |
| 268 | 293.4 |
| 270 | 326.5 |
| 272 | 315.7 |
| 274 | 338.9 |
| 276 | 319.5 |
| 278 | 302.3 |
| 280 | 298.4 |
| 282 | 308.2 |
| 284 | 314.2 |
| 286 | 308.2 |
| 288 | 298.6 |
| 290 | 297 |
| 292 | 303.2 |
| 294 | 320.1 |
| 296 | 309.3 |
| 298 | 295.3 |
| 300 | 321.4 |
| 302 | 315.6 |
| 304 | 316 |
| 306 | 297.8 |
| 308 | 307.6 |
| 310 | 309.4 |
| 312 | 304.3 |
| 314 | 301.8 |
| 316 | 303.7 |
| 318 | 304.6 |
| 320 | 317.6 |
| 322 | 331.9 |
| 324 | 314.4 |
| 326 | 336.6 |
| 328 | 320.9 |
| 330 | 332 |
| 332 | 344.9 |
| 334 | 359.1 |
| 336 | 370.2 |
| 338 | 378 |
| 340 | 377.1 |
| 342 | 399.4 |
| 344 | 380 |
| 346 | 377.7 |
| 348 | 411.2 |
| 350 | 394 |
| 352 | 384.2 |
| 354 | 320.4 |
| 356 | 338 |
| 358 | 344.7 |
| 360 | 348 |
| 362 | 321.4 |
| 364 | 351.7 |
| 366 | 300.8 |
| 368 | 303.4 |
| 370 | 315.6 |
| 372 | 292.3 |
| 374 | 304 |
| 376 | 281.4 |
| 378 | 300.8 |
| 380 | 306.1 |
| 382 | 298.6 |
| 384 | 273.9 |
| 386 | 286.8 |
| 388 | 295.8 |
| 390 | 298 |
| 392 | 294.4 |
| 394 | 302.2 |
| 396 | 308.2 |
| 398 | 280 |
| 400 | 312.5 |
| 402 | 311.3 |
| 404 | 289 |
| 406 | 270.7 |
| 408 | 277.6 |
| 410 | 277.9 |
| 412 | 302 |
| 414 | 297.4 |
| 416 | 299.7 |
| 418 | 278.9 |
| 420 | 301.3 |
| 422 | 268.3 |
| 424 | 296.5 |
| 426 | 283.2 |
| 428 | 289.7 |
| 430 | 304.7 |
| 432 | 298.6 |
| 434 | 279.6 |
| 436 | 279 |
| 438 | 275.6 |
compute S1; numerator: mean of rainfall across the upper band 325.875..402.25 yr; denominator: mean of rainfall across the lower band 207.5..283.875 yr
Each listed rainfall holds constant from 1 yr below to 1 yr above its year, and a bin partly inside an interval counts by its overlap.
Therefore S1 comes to 1.0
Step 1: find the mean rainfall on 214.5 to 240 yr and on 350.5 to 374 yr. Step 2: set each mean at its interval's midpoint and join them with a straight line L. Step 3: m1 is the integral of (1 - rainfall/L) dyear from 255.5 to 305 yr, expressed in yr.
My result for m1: 3.1 yr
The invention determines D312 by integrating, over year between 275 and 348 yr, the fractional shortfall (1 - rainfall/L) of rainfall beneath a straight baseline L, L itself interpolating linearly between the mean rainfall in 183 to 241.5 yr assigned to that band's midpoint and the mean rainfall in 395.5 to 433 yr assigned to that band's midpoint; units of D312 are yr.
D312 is -4.0 yr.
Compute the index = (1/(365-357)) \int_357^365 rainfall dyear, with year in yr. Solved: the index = 341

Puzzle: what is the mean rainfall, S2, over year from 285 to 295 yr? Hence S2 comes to 305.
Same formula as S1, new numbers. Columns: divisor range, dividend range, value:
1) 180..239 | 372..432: 0.89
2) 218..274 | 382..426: 0.93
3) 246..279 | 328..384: 1.11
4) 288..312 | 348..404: 1.02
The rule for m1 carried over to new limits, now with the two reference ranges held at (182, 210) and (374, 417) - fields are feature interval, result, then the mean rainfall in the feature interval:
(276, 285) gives 0.21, 307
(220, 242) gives -0.43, 330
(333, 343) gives -2.39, 377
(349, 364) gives -2.46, 350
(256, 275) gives 0.63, 307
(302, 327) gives -0.32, 312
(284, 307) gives 0.30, 308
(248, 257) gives 0.52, 301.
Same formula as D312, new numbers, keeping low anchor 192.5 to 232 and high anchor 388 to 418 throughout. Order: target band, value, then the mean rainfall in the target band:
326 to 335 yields -0.94 yr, 339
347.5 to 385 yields -3.00 yr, 325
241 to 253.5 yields 0.51 yr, 308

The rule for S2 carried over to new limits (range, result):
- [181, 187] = 346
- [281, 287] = 310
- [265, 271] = 312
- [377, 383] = 302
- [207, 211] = 309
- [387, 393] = 296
